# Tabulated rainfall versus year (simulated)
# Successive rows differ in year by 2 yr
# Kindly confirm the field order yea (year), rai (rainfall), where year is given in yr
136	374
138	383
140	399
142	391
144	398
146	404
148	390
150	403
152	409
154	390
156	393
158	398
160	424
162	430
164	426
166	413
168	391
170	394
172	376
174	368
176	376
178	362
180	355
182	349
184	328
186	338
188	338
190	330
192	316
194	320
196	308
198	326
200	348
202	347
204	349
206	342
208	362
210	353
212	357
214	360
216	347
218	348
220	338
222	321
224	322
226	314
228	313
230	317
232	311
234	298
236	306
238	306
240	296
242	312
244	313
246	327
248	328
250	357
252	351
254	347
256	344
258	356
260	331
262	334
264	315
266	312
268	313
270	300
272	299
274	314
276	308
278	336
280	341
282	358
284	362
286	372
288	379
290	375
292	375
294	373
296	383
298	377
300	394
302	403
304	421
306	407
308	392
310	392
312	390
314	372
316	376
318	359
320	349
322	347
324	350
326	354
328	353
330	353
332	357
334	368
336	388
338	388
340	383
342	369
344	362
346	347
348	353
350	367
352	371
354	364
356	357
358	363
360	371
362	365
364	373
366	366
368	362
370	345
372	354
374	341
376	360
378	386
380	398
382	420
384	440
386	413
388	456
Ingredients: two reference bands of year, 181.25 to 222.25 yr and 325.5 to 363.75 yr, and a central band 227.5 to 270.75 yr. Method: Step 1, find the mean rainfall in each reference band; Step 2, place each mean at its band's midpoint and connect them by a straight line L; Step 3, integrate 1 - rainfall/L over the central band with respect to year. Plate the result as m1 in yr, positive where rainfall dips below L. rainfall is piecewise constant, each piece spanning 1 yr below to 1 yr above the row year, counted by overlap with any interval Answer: 3.2 yr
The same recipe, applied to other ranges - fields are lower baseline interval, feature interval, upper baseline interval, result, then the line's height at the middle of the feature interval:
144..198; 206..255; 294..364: 5.7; 373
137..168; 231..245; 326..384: 3.0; 388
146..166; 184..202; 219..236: 1.5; 360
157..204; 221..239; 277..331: 2.7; 367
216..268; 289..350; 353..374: -4.5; 348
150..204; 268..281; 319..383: 1.8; 366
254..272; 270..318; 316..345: -3.5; 343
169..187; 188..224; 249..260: 1.8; 356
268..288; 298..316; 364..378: -2.8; 341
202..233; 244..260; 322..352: 0.2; 345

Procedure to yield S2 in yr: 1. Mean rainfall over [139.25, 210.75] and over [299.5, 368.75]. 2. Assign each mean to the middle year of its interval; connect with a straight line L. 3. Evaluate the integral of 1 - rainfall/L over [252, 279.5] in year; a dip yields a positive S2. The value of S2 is 3.4 yr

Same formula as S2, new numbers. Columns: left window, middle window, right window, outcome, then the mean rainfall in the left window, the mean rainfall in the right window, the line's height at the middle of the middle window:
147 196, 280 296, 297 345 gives 0.2 yr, 374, 375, 375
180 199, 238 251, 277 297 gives 1.1 yr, 330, 365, 350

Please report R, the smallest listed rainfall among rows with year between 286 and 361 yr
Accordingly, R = 347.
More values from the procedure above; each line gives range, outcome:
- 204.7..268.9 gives 296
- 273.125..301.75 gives 308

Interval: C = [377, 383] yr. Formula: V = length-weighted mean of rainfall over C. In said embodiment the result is 401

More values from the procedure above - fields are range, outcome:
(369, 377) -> 350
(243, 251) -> 331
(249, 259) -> 351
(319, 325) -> 349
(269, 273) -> 300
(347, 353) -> 364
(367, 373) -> 354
